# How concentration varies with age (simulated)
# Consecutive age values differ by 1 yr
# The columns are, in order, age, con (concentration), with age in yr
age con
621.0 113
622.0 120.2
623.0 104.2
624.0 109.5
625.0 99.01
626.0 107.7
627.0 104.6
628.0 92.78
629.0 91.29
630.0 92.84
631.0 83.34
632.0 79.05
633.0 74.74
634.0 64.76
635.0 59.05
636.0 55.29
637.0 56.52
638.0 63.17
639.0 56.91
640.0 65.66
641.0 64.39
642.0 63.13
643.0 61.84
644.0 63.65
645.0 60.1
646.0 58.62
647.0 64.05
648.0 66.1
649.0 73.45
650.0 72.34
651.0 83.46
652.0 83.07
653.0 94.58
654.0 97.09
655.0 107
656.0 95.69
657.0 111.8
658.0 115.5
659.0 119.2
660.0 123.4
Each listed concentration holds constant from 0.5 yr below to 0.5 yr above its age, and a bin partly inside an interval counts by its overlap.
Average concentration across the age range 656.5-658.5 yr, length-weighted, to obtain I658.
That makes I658 114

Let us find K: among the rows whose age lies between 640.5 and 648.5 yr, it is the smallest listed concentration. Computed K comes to 58.62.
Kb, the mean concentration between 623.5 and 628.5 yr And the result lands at 103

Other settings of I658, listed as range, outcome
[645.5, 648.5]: 62.9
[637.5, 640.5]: 61.9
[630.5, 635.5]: 72.2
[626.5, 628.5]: 98.7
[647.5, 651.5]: 73.8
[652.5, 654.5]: 95.8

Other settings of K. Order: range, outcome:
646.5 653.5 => 64.05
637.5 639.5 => 56.91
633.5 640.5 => 55.29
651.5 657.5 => 83.07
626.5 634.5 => 64.76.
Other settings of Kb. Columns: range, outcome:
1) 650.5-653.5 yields 87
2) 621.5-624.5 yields 111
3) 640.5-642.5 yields 63.8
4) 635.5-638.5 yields 58.3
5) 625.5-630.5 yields 97.8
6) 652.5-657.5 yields 101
